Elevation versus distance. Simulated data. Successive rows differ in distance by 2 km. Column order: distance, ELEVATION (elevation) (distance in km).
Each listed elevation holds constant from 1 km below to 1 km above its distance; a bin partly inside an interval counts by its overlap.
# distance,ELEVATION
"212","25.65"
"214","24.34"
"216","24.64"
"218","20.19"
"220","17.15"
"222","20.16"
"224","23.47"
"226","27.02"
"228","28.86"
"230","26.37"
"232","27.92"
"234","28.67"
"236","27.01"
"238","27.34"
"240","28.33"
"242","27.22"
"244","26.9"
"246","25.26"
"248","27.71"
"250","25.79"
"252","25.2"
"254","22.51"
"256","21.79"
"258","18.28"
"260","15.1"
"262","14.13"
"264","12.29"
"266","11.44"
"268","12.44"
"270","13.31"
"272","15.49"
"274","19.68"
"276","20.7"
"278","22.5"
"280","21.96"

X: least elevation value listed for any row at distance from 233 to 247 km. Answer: 25.26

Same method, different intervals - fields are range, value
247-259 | 18.28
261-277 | 11.44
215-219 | 20.19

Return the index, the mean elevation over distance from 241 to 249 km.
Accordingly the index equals 26.8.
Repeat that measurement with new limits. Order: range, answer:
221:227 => 23.5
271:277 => 18.6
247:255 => 25.3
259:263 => 14.6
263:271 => 12.4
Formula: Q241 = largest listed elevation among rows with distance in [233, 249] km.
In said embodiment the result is 28.67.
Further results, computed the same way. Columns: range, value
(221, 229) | 28.86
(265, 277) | 20.7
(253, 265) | 22.51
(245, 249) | 27.71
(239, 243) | 28.33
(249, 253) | 25.79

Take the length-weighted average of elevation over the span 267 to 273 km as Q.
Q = 13.7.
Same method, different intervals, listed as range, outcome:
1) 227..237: 27.8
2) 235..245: 27.4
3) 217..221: 18.7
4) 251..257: 23.2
